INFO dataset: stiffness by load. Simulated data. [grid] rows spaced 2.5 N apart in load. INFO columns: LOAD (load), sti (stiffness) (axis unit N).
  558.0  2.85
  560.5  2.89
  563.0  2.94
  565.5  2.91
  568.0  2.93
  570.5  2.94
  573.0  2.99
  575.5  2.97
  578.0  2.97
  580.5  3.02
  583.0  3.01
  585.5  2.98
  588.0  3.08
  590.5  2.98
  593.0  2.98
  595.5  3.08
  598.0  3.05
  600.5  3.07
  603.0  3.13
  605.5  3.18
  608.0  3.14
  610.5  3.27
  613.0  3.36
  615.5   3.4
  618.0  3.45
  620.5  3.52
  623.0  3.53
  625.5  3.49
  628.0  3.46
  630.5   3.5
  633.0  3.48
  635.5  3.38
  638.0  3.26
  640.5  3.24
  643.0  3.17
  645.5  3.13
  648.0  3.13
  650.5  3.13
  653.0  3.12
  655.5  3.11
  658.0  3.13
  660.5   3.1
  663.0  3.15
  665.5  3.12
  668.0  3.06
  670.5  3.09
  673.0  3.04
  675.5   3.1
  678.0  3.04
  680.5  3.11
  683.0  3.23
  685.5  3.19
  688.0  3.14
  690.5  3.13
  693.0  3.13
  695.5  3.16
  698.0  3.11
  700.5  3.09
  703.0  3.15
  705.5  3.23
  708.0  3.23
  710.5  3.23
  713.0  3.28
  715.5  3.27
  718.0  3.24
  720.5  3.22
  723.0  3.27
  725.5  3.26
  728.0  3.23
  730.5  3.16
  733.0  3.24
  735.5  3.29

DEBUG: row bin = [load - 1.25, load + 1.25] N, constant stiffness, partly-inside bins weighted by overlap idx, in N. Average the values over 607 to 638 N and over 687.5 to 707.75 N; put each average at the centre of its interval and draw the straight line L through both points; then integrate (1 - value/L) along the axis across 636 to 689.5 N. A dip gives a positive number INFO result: 2.2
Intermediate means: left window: 3.41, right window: 3.15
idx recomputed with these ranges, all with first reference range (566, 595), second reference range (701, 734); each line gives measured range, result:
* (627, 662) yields -1.6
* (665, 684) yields 0.3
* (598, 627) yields -2.5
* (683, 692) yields 0.0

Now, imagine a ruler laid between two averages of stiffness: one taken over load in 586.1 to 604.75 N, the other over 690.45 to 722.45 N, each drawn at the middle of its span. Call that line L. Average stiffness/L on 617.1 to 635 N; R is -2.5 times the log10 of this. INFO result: -0.13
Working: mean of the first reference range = 3.05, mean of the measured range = 3.49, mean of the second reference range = 3.19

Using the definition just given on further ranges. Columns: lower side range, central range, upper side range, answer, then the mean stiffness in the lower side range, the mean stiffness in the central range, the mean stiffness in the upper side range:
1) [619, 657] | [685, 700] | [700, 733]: 0.04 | 3.31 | 3.14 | 3.22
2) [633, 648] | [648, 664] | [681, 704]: 0.03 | 3.25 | 3.12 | 3.15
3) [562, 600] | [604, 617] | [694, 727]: -0.08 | 2.99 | 3.27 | 3.21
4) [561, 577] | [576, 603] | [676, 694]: -0.02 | 2.94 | 3.03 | 3.14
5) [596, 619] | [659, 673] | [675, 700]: 0.02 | 3.22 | 3.1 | 3.13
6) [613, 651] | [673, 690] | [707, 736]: 0.06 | 3.36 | 3.13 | 3.24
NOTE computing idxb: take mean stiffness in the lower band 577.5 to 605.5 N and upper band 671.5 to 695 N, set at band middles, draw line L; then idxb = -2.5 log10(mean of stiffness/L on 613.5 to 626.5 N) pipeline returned -0.13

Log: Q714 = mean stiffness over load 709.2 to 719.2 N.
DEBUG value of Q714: 3.25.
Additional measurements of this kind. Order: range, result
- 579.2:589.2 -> 3.02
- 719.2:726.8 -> 3.25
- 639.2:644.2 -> 3.21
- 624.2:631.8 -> 3.48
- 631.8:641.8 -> 3.34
